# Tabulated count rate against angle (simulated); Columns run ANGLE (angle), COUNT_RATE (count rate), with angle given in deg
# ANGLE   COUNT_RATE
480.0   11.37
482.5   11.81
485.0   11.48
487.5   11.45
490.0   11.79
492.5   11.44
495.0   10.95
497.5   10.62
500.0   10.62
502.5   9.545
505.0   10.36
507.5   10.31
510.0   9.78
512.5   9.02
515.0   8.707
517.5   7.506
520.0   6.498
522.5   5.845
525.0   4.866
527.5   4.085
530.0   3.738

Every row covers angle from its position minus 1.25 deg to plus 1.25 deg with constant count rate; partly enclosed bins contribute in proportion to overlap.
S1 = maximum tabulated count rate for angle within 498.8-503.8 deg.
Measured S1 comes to 10.62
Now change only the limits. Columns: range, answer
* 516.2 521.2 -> 7.506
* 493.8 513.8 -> 10.95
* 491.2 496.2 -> 11.44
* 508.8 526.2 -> 9.78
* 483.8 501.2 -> 11.79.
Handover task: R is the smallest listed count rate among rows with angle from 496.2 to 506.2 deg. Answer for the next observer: 9.545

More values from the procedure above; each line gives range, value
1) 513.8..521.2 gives 6.498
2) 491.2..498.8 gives 10.62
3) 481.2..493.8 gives 11.44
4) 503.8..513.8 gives 9.02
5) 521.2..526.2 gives 4.866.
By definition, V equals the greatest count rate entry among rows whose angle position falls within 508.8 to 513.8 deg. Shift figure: 9.78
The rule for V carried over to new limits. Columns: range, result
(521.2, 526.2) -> 5.845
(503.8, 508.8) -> 10.36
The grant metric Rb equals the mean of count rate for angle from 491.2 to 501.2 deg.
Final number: 10.9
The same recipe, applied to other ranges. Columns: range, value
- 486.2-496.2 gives 11.4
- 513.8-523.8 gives 7.12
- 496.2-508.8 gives 10.3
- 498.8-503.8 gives 10.1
